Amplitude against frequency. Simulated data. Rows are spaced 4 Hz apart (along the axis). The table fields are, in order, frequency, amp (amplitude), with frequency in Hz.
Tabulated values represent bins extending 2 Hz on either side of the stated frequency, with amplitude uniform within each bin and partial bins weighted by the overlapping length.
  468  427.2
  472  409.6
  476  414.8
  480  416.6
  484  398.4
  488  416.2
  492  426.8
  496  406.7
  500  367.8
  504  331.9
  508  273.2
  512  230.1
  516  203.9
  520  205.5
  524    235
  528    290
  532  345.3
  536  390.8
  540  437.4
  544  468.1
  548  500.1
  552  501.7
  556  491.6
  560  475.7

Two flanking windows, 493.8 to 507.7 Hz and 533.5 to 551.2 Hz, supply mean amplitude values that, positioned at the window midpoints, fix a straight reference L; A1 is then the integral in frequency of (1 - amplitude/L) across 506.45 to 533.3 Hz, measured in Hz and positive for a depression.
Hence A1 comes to 10.0 Hz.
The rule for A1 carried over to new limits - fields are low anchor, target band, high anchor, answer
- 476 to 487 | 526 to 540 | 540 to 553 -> 3.34 Hz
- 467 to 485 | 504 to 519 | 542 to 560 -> 6.75 Hz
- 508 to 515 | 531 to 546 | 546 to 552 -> 0.46 Hz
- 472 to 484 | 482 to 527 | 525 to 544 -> 8.79 Hz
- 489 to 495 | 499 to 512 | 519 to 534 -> 2.09 Hz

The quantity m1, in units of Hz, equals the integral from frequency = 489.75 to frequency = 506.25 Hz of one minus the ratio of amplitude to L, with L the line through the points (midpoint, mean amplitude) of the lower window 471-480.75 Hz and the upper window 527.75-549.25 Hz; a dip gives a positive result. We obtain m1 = 1.23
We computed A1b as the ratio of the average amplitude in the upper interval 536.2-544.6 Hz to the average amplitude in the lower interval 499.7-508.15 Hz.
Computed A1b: 1.3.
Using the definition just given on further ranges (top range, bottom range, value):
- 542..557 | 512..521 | 2.33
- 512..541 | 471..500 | 0.71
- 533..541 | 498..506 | 1.15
